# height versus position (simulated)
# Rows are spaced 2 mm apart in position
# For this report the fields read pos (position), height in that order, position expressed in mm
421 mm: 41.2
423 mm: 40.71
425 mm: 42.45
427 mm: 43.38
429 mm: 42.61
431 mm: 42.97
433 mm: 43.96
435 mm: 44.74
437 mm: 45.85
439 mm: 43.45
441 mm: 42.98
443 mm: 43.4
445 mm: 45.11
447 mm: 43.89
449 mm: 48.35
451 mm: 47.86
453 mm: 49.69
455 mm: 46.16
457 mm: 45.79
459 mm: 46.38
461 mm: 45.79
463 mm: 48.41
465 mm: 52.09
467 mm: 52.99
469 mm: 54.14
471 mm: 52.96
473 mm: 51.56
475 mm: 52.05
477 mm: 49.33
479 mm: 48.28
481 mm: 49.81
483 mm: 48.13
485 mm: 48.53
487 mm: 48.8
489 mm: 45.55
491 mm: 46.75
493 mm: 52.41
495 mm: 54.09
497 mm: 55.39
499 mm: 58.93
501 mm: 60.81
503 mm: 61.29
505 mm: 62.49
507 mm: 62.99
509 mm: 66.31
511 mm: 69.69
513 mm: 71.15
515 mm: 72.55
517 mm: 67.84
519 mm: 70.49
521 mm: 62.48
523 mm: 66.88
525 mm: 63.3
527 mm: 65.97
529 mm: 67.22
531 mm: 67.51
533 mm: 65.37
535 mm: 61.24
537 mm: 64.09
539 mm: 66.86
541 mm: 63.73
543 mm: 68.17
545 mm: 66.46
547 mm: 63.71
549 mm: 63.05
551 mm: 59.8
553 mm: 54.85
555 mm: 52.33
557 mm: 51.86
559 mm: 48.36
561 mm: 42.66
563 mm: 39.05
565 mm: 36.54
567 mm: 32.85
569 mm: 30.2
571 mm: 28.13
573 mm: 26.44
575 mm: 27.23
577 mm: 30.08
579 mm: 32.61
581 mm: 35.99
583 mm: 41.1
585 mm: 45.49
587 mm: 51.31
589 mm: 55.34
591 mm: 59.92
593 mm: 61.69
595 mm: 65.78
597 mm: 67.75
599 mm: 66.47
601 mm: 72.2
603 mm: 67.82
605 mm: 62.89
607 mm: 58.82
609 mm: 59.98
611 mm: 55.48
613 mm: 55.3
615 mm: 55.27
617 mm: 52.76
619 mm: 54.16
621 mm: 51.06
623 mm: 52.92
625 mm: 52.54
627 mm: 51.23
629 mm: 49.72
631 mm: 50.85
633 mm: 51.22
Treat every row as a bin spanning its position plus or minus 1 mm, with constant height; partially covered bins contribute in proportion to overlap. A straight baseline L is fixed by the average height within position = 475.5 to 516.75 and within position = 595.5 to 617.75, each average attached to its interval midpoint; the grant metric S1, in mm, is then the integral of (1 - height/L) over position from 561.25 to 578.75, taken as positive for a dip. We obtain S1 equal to 8.2 mm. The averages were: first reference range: 56.8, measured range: 31.9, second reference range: 61.5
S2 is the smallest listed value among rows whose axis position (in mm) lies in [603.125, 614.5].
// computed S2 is 55.3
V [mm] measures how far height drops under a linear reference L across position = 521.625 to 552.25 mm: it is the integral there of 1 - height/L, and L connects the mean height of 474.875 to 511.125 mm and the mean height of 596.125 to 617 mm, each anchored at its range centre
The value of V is -4.0 mm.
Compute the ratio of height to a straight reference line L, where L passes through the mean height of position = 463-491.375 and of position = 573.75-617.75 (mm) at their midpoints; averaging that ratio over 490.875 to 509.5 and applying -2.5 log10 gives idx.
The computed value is -0.15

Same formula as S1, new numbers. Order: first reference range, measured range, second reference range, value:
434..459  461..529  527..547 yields -1.1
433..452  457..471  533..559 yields -0.4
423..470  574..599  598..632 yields 3.0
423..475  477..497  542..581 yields -1.5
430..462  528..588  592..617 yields 7.6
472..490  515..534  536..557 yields -3.0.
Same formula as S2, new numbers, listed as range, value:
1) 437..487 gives 42.98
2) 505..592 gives 26.44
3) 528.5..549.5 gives 61.24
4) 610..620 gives 52.76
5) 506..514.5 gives 62.99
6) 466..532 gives 45.55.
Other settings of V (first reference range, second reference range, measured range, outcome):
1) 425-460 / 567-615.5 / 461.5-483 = -2.3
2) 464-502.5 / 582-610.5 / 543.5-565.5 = 1.3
